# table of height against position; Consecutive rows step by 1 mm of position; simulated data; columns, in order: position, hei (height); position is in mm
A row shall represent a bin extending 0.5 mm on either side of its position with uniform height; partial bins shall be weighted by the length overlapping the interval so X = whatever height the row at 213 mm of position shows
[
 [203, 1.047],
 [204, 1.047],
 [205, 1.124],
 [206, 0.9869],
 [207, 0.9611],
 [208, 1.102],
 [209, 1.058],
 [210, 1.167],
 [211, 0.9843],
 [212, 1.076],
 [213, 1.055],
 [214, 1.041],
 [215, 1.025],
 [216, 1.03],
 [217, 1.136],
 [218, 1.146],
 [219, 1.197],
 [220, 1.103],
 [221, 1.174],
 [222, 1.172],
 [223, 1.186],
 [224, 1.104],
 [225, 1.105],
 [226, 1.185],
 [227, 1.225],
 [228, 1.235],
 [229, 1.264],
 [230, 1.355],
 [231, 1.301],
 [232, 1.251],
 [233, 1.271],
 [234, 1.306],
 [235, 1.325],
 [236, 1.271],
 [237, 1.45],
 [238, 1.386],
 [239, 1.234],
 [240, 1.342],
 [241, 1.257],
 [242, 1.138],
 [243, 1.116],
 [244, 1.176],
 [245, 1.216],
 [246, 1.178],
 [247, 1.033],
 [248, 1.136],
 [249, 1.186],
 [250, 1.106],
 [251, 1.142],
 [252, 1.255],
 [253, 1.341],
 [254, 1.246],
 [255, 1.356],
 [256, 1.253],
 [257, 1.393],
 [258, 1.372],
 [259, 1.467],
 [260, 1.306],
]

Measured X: 1.055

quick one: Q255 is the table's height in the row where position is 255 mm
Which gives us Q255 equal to 1.356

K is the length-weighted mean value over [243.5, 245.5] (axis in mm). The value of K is 1.2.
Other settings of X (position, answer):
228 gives 1.235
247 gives 1.033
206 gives 0.9869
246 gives 1.178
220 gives 1.103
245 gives 1.216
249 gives 1.186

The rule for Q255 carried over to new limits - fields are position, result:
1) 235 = 1.325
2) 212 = 1.076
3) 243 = 1.116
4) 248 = 1.136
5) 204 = 1.047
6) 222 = 1.172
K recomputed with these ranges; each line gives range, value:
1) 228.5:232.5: 1.29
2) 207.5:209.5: 1.08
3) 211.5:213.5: 1.07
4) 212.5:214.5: 1.05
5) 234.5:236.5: 1.3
